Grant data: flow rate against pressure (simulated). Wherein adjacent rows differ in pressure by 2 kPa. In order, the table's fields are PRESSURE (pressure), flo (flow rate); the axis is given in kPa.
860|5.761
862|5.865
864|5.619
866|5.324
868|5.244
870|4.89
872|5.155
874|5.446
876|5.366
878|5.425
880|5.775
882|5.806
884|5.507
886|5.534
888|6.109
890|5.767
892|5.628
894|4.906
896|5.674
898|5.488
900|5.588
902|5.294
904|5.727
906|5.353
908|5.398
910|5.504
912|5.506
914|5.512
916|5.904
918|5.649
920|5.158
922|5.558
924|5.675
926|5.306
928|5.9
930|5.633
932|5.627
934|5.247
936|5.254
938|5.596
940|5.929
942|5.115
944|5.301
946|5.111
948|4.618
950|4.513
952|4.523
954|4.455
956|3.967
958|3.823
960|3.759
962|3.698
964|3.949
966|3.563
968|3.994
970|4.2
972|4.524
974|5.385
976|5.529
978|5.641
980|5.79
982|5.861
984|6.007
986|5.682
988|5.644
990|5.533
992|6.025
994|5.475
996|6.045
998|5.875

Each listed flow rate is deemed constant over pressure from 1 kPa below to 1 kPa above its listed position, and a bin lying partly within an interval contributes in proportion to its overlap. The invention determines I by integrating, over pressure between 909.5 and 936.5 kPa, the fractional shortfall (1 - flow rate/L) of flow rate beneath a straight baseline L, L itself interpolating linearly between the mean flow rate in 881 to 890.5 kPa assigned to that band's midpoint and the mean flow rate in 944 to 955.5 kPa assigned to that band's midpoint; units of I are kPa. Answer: -2.21 kPa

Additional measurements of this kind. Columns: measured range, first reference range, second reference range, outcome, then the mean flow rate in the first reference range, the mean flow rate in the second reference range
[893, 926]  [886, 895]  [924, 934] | 0.6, 5.59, 5.59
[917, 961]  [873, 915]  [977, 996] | 4.4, 5.54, 5.76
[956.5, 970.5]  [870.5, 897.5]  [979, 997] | 4.6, 5.53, 5.78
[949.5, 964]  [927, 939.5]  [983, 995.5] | 4.0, 5.56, 5.74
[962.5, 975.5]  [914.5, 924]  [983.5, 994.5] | 3.2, 5.58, 5.73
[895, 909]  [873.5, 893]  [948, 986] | -0.2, 5.64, 4.65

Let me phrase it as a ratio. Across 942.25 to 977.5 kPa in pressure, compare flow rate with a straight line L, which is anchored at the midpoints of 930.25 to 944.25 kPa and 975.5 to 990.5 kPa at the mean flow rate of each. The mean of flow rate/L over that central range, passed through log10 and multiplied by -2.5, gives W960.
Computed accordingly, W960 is 0.25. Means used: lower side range 5.46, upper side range 5.72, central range 4.44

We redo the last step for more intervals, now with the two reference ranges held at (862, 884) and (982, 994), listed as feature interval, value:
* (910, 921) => 0.002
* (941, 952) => 0.154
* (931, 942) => 0.023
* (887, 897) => -0.026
